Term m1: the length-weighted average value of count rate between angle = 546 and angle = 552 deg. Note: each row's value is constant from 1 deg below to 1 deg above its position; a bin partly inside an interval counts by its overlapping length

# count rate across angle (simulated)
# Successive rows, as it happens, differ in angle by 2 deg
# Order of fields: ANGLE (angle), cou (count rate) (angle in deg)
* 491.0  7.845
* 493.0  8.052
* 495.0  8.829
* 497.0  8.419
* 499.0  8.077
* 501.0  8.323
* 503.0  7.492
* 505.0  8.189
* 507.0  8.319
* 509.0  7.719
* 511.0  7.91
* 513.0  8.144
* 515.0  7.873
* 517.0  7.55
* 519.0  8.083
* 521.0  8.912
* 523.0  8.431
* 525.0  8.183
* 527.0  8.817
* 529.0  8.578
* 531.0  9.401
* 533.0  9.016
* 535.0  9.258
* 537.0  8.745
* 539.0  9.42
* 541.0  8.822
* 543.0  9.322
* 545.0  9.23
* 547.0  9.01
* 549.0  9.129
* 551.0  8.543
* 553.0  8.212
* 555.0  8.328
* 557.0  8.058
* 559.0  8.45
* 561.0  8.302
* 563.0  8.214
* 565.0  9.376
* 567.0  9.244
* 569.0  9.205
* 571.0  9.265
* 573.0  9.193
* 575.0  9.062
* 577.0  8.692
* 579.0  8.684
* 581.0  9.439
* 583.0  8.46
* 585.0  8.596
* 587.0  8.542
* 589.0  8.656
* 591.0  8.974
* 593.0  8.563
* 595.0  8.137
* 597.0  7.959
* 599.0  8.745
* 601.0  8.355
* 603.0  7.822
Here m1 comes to 8.89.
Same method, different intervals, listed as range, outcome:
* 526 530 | 8.7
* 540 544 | 9.07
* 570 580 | 8.98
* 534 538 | 9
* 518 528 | 8.49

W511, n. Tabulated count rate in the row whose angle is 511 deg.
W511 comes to 7.91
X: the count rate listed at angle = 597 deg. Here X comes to 7.959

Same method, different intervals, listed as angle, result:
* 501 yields 8.323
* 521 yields 8.912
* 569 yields 9.205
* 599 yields 8.745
